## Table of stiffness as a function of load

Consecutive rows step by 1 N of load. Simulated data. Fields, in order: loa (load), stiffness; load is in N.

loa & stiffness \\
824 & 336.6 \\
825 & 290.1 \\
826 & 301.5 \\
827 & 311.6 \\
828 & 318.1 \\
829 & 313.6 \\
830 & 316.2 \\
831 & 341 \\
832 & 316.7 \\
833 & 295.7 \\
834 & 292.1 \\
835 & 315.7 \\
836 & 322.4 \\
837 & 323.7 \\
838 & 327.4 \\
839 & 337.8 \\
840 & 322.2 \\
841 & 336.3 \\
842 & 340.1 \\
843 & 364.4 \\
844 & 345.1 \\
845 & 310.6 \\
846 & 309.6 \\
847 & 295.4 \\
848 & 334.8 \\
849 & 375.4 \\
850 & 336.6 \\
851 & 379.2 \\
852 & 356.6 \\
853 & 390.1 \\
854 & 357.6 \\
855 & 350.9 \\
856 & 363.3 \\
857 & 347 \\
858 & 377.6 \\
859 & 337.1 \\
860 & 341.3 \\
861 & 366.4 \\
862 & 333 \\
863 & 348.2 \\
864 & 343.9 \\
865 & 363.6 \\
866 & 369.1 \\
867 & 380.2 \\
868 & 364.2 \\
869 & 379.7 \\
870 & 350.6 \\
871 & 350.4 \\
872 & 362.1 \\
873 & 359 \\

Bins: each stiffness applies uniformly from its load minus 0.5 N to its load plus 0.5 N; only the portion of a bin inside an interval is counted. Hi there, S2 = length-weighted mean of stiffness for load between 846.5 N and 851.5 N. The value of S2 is 344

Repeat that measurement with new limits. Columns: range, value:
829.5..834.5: 312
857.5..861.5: 356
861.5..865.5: 347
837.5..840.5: 329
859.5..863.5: 347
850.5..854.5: 371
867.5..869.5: 372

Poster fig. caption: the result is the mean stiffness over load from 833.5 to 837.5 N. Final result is 313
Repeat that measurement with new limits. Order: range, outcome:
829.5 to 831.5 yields 329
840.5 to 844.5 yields 346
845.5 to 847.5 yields 302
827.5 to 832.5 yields 321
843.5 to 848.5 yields 319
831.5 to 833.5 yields 306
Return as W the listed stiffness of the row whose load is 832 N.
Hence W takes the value 316.7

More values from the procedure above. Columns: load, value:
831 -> 341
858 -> 377.6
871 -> 350.4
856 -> 363.3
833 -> 295.7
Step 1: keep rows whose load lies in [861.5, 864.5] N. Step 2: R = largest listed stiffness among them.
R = 348.2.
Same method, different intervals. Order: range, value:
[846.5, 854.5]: 390.1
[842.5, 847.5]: 364.4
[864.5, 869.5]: 380.2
